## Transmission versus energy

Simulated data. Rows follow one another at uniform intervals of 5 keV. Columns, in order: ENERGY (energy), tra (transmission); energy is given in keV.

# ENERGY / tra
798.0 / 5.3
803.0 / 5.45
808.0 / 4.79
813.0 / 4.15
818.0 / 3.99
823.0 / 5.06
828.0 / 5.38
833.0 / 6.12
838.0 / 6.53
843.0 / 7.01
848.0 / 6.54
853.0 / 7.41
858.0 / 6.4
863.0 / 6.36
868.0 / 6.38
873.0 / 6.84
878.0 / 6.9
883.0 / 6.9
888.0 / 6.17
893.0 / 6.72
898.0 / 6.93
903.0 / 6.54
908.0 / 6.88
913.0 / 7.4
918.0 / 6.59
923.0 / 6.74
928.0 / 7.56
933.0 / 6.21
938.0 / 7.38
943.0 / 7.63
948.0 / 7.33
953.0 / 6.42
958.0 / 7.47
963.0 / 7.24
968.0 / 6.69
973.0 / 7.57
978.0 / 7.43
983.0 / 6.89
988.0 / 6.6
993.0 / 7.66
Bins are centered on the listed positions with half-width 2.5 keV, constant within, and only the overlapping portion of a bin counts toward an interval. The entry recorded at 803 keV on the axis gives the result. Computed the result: 5.45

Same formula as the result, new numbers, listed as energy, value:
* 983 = 6.89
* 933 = 6.21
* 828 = 5.38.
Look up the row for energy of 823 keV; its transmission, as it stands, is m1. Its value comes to 5.06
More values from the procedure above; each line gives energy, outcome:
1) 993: 7.66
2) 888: 6.17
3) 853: 7.41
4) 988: 6.6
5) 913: 7.4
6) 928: 7.56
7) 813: 4.15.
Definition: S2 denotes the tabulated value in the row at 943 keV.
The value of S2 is 7.63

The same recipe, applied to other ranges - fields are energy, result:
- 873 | 6.84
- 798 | 5.3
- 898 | 6.93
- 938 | 7.38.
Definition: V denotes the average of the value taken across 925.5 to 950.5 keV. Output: 7.22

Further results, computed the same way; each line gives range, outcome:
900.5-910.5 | 6.71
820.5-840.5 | 5.77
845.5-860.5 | 6.78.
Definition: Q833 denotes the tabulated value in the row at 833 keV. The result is 6.12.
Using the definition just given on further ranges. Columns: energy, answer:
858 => 6.4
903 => 6.54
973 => 7.57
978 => 7.43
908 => 6.88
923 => 6.74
